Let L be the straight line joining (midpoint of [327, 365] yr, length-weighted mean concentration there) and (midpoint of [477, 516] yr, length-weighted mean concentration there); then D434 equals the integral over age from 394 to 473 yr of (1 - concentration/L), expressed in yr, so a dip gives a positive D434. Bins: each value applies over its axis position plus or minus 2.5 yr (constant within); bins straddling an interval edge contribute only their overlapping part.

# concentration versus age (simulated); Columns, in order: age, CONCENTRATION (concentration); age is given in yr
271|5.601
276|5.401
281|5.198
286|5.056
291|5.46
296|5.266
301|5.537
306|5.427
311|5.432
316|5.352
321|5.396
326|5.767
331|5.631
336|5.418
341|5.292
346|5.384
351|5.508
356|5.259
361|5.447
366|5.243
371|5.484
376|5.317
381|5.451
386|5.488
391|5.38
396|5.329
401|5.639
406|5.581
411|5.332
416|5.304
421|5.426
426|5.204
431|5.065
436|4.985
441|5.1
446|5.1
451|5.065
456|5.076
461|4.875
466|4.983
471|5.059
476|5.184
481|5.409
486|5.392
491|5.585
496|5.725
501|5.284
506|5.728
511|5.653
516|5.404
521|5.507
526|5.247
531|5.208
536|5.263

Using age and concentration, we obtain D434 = 4.1 yr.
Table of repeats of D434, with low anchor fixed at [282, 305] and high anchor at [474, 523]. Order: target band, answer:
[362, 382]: 0.06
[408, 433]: 0.70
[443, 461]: 1.32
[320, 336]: -0.70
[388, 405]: -0.17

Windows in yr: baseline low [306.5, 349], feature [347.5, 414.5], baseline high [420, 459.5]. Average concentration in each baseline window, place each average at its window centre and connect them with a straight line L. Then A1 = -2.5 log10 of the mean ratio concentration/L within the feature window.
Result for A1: -0.03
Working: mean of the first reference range 5.46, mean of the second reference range 5.11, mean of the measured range 5.42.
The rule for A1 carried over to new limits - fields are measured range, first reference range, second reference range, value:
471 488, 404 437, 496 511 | 0.040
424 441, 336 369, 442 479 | 0.011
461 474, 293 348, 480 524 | 0.105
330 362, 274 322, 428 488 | -0.027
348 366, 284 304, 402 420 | 0.001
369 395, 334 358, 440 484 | -0.026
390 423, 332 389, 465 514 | -0.005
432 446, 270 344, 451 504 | 0.049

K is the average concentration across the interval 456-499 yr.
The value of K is 5.26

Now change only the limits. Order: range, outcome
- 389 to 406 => 5.47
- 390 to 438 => 5.33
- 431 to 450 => 5.06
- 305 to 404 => 5.43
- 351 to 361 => 5.37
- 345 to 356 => 5.41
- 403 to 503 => 5.24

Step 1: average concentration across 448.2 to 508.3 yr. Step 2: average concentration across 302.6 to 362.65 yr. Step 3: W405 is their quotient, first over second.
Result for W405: 1.0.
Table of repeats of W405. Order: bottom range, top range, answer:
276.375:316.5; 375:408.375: 1.02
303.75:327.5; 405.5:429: 0.98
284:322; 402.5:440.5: 0.98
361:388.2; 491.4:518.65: 1.03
